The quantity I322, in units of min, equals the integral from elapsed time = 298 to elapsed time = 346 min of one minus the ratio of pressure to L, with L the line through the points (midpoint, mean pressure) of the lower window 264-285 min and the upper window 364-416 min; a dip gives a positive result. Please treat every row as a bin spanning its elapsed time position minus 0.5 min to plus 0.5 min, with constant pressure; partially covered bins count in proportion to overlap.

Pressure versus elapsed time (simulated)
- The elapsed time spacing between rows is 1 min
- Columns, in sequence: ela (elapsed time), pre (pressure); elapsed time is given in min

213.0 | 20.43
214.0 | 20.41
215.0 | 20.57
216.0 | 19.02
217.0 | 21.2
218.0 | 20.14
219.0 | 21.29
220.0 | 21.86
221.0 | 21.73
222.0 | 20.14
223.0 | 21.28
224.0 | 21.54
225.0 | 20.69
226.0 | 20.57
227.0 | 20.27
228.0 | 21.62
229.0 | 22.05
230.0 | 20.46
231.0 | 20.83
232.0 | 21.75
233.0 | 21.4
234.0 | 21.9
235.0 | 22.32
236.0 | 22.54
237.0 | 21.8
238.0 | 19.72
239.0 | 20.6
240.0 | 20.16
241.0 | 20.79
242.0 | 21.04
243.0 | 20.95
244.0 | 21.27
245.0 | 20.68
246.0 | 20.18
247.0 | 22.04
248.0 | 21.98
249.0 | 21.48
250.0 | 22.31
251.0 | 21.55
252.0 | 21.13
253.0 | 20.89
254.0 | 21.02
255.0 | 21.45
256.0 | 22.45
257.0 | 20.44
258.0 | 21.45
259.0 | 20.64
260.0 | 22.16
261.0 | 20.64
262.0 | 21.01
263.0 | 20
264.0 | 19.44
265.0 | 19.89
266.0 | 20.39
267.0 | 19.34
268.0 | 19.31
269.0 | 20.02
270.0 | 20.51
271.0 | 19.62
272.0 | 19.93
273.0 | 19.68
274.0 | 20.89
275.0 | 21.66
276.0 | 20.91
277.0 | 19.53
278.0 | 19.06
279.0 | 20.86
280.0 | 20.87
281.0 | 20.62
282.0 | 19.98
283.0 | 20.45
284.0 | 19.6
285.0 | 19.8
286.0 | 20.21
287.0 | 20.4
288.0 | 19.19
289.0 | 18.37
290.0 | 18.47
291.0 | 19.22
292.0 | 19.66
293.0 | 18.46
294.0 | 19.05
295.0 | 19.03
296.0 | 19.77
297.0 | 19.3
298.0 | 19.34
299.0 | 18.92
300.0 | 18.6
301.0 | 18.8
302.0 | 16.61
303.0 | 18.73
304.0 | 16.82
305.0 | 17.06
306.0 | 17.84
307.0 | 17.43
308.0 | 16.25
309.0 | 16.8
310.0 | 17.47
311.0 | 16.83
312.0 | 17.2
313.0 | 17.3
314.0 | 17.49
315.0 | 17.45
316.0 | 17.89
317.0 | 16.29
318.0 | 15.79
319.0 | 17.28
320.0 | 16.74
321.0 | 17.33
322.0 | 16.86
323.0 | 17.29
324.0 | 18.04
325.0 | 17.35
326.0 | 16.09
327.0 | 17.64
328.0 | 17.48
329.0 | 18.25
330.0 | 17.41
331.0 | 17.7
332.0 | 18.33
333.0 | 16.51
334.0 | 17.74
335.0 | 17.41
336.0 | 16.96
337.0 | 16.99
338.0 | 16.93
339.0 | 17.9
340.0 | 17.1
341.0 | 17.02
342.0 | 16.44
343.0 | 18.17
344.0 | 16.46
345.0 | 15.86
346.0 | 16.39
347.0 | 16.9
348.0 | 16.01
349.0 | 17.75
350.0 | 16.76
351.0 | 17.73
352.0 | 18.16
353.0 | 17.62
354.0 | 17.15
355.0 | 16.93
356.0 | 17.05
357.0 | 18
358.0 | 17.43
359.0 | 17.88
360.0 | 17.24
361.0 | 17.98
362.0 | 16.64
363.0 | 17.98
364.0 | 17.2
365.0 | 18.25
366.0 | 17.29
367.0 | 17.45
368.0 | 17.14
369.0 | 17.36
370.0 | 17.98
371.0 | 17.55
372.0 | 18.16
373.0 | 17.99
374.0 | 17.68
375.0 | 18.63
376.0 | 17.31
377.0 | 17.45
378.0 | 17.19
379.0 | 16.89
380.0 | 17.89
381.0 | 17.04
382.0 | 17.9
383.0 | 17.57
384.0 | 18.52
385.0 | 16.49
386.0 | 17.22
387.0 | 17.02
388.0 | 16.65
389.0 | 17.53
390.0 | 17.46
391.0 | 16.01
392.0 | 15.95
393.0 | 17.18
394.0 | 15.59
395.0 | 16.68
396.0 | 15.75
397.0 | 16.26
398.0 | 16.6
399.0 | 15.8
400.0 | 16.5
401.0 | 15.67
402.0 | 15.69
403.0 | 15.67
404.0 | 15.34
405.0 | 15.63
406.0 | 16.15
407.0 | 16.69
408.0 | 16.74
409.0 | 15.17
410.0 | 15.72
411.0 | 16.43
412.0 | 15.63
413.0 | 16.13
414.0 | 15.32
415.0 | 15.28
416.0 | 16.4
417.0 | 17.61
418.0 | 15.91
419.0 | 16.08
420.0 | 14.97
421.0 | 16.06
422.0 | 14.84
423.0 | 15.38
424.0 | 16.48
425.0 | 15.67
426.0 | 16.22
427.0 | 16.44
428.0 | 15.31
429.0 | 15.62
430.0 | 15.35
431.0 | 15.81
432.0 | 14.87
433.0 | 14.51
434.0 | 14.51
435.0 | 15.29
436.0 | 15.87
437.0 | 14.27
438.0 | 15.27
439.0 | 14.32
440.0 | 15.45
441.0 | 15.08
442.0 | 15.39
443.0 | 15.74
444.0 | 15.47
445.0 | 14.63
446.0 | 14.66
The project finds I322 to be 3.7 min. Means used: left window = 20.1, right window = 16.8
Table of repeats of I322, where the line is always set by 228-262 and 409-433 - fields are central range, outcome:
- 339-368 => 1.0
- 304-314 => 1.1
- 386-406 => 0.3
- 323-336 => 0.8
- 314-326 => 1.2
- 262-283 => 0.3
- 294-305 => 0.6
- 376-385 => -0.2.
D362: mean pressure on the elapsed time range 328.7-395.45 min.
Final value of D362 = 17.3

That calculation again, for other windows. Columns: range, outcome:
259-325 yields 18.9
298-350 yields 17.3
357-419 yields 16.8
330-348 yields 17.1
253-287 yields 20.4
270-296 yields 19.8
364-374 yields 17.7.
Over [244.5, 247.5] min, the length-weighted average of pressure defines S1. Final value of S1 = 21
